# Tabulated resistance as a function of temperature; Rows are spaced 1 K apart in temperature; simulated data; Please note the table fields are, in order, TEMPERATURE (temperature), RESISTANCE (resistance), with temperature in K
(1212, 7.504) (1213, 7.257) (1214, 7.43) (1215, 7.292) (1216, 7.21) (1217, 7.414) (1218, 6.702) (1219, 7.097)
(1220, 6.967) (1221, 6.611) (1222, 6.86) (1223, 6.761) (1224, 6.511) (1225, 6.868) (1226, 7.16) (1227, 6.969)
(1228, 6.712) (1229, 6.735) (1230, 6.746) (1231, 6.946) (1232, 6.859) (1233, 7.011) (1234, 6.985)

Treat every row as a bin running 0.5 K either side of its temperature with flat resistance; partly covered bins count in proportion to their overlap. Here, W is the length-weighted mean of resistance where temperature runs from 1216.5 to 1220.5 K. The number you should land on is 7.04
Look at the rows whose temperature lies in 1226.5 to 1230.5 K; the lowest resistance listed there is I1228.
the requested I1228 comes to 6.712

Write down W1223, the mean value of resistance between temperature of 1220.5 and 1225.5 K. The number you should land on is 6.72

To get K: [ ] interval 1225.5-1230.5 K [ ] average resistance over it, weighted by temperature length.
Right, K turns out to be 6.86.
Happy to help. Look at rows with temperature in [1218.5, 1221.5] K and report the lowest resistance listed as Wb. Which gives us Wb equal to 6.611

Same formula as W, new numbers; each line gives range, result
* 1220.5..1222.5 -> 6.74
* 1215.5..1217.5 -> 7.31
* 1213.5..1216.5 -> 7.31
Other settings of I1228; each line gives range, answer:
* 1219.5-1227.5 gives 6.511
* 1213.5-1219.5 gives 6.702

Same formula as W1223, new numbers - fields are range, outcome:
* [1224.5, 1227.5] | 7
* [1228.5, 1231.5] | 6.81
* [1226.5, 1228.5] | 6.84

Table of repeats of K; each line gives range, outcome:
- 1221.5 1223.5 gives 6.81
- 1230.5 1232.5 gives 6.9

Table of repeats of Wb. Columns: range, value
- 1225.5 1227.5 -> 6.969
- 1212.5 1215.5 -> 7.257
